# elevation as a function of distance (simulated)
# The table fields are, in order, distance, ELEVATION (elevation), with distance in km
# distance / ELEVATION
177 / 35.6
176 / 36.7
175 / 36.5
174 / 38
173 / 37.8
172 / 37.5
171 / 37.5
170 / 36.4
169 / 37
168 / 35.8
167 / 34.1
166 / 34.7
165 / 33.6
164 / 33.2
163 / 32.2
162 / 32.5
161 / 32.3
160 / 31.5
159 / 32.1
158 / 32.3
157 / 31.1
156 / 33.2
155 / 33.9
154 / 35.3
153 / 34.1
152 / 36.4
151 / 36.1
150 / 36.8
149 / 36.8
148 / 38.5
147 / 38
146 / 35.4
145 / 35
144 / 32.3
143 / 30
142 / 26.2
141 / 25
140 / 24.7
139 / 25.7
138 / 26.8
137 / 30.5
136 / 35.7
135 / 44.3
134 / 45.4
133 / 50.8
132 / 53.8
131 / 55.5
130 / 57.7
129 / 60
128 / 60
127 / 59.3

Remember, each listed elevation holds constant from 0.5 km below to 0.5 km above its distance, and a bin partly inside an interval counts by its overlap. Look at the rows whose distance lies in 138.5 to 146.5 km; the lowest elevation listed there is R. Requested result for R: 24.7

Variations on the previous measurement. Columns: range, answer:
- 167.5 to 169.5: 35.8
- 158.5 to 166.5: 31.5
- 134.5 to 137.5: 30.5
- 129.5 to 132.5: 53.8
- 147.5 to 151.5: 36.1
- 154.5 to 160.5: 31.1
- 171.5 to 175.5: 36.5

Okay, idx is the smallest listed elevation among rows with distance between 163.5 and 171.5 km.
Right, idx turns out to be 33.2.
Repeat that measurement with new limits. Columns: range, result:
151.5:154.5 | 34.1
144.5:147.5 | 35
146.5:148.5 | 38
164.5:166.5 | 33.6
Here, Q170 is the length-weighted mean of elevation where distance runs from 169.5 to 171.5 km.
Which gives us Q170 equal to 37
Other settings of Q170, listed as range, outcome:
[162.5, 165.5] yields 33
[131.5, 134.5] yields 50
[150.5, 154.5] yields 35.5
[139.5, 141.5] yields 24.9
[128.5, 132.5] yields 56.8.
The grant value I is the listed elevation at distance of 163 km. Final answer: 32.2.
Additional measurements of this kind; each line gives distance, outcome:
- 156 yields 33.2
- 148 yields 38.5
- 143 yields 30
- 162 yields 32.5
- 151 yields 36.1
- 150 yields 36.8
